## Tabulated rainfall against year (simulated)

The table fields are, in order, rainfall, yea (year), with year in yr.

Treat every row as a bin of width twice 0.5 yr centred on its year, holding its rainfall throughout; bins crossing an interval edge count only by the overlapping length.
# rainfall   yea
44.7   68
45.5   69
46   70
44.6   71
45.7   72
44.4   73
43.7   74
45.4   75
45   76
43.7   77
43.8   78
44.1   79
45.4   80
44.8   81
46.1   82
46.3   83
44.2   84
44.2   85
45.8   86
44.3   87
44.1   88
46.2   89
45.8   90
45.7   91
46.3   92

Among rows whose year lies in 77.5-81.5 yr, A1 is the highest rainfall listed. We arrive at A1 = 45.4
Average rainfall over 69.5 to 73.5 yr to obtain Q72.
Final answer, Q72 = 45.2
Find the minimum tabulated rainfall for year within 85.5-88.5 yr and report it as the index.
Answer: 44.1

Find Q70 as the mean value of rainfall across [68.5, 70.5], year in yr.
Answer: 45.8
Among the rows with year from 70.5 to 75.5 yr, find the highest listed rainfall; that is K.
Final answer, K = 45.7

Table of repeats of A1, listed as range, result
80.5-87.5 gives 46.3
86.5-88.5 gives 44.3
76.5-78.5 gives 43.8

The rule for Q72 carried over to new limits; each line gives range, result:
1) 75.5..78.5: 44.2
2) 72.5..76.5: 44.6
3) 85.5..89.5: 45.1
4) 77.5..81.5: 44.5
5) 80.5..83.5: 45.7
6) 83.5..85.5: 44.2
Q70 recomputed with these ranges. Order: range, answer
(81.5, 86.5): 45.3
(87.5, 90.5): 45.4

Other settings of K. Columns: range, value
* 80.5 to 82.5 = 46.1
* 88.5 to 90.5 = 46.2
